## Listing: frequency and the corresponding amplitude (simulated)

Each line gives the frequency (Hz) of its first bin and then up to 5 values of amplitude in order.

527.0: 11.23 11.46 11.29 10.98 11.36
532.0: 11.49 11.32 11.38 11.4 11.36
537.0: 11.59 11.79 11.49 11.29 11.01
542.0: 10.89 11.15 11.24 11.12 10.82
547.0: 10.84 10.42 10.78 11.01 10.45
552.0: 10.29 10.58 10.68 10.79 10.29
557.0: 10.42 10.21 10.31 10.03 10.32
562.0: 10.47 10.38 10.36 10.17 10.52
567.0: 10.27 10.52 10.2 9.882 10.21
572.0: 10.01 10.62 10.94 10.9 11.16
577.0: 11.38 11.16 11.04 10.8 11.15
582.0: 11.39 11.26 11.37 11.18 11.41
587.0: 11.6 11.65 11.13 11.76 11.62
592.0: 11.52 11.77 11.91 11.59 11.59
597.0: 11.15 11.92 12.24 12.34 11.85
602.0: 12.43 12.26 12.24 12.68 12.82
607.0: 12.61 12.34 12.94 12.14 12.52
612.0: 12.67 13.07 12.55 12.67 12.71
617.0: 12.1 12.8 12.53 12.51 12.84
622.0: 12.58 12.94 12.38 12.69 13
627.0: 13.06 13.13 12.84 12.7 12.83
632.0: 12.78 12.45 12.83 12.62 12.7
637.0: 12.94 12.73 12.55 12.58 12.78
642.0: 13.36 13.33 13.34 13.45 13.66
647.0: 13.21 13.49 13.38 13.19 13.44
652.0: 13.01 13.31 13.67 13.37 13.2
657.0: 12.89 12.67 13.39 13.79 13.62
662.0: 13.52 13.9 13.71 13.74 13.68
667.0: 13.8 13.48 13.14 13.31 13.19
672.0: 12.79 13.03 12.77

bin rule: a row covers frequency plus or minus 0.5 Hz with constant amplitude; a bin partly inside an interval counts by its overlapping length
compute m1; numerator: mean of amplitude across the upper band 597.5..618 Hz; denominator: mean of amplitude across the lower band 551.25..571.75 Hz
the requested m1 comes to 1.21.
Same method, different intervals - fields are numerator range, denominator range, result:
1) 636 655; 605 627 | 1.04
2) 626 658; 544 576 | 1.24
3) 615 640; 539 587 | 1.18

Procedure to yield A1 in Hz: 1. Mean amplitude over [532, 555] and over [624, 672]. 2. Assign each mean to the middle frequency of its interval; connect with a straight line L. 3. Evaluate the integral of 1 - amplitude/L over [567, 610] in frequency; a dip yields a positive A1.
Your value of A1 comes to 1.7 Hz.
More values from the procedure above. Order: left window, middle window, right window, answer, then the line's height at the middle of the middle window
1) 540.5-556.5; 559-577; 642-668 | 1.3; 11.3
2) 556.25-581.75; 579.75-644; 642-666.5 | -1.8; 12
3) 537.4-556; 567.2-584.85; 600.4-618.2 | 1.3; 11.7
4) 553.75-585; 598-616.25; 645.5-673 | -1.1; 11.8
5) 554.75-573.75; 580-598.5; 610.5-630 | -0.2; 11.4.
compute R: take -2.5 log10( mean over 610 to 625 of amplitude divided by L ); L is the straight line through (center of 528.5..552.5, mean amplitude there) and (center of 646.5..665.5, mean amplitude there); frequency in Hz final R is 0.00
